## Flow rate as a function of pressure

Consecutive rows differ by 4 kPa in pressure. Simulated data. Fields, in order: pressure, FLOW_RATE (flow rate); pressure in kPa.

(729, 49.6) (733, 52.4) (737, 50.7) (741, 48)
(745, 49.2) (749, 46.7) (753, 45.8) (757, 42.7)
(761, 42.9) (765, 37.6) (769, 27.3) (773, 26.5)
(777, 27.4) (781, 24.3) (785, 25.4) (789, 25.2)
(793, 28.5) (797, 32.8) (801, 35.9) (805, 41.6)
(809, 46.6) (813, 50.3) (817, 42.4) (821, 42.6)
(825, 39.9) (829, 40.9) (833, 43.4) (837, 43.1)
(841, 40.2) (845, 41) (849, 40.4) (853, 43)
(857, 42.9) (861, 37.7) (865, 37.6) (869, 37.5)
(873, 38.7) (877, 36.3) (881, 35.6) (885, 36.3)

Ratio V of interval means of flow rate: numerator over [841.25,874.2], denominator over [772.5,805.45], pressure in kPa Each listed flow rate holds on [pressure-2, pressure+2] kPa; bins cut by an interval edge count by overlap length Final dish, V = 1.36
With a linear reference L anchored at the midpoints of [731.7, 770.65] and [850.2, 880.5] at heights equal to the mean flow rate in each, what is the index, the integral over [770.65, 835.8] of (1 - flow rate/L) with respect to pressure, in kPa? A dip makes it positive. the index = 9.1 kPa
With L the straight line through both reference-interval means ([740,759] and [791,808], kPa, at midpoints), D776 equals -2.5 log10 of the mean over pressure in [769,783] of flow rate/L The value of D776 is 0.47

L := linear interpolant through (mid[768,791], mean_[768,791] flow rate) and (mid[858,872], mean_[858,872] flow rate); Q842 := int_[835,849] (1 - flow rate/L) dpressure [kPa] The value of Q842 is -2.6 kPa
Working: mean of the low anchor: 26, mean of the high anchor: 38.1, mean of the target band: 41.3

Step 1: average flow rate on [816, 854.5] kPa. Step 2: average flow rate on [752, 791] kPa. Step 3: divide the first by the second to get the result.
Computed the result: 1.29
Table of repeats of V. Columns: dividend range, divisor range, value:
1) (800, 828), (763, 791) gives 1.55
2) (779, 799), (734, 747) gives 0.55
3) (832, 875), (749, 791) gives 1.22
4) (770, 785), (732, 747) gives 0.52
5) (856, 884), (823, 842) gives 0.91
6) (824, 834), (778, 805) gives 1.40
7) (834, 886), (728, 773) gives 0.90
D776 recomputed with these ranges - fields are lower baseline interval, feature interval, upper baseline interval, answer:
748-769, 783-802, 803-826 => 0.421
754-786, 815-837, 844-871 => -0.129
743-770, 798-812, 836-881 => -0.011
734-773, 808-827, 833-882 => -0.085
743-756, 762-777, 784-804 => 0.271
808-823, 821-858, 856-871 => 0.008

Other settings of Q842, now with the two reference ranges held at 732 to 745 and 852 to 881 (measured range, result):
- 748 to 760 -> 0.97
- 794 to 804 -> 2.28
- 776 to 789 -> 5.82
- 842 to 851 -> -0.03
